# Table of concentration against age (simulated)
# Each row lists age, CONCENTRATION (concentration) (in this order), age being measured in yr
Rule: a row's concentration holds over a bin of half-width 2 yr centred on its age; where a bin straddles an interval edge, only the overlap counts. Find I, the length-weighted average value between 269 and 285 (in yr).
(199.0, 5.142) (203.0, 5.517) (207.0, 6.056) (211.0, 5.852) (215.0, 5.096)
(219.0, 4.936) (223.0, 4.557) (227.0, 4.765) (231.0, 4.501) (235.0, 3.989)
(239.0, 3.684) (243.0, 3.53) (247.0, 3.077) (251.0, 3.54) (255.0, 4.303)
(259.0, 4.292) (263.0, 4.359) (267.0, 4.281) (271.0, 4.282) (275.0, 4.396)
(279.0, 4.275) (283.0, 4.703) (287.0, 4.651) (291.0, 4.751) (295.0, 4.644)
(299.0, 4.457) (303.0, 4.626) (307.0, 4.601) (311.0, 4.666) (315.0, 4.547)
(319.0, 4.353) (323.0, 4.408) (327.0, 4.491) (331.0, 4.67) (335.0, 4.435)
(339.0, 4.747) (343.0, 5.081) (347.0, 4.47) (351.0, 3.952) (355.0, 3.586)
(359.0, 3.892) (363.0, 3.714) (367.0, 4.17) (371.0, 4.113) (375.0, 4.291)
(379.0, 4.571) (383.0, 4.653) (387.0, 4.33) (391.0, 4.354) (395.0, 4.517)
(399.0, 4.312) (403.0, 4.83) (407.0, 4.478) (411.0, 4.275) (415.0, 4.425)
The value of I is 4.41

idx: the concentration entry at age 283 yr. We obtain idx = 4.703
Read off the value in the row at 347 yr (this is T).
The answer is 4.47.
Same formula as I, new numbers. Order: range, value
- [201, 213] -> 5.81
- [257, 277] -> 4.32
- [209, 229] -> 5.04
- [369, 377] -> 4.2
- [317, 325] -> 4.38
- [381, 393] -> 4.45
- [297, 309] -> 4.56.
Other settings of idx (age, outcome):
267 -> 4.281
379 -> 4.571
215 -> 5.096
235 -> 3.989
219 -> 4.936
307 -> 4.601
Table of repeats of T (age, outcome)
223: 4.557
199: 5.142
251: 3.54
